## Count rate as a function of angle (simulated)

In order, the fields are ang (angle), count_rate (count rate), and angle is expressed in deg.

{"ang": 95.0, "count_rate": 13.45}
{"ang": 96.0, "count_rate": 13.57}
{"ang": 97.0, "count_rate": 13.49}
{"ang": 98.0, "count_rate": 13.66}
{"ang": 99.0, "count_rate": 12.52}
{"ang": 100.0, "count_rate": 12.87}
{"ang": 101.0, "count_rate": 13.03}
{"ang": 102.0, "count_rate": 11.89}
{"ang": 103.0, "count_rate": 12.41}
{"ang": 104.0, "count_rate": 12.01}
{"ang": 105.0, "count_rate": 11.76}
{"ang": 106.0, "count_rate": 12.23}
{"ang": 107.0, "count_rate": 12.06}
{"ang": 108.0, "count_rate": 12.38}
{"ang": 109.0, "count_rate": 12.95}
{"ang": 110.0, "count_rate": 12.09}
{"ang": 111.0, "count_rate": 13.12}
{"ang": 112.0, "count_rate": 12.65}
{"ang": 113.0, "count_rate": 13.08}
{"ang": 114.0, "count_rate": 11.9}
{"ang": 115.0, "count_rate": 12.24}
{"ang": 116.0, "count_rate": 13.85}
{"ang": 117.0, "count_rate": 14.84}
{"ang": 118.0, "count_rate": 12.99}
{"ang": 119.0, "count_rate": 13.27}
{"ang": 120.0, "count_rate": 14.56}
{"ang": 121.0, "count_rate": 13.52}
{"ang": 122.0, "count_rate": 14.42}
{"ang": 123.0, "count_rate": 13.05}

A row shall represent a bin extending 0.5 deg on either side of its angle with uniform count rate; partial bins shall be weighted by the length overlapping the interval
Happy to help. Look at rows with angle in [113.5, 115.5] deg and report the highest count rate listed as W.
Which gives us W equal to 12.24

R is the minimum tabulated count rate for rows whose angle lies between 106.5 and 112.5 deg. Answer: 12.06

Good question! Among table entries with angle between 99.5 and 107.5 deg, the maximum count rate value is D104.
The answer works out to 13.03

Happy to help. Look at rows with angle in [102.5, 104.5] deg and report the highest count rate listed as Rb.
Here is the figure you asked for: 12.41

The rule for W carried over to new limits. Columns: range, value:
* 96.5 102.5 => 13.66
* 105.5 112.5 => 13.12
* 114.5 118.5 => 14.84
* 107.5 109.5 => 12.95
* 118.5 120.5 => 14.56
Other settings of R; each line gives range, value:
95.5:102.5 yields 11.89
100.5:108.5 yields 11.76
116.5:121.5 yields 12.99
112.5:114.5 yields 11.9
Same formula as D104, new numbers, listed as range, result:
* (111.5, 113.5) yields 13.08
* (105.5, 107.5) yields 12.23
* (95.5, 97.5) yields 13.57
